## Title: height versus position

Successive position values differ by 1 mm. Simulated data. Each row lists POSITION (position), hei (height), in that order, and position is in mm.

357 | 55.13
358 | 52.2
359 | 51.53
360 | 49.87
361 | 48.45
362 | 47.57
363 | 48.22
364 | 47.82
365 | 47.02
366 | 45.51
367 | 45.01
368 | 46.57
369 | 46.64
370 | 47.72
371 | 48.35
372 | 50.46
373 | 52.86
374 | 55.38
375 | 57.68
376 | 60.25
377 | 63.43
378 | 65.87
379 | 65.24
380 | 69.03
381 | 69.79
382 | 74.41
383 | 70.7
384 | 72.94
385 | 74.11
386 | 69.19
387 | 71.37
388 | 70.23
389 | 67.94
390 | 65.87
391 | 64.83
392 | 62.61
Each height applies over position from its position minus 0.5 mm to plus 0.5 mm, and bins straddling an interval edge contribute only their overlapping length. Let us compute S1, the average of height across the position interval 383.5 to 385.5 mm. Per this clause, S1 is 73.5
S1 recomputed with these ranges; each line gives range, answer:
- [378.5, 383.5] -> 69.8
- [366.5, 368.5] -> 45.8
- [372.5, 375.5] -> 55.3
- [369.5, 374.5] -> 51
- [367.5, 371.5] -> 47.3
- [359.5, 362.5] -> 48.6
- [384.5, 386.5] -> 71.7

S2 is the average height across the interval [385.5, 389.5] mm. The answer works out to 69.7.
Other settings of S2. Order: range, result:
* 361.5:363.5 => 47.9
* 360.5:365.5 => 47.8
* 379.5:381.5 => 69.4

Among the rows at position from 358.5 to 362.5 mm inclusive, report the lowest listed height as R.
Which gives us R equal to 47.57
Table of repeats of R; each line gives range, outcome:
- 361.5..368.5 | 45.01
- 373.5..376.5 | 55.38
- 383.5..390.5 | 65.87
